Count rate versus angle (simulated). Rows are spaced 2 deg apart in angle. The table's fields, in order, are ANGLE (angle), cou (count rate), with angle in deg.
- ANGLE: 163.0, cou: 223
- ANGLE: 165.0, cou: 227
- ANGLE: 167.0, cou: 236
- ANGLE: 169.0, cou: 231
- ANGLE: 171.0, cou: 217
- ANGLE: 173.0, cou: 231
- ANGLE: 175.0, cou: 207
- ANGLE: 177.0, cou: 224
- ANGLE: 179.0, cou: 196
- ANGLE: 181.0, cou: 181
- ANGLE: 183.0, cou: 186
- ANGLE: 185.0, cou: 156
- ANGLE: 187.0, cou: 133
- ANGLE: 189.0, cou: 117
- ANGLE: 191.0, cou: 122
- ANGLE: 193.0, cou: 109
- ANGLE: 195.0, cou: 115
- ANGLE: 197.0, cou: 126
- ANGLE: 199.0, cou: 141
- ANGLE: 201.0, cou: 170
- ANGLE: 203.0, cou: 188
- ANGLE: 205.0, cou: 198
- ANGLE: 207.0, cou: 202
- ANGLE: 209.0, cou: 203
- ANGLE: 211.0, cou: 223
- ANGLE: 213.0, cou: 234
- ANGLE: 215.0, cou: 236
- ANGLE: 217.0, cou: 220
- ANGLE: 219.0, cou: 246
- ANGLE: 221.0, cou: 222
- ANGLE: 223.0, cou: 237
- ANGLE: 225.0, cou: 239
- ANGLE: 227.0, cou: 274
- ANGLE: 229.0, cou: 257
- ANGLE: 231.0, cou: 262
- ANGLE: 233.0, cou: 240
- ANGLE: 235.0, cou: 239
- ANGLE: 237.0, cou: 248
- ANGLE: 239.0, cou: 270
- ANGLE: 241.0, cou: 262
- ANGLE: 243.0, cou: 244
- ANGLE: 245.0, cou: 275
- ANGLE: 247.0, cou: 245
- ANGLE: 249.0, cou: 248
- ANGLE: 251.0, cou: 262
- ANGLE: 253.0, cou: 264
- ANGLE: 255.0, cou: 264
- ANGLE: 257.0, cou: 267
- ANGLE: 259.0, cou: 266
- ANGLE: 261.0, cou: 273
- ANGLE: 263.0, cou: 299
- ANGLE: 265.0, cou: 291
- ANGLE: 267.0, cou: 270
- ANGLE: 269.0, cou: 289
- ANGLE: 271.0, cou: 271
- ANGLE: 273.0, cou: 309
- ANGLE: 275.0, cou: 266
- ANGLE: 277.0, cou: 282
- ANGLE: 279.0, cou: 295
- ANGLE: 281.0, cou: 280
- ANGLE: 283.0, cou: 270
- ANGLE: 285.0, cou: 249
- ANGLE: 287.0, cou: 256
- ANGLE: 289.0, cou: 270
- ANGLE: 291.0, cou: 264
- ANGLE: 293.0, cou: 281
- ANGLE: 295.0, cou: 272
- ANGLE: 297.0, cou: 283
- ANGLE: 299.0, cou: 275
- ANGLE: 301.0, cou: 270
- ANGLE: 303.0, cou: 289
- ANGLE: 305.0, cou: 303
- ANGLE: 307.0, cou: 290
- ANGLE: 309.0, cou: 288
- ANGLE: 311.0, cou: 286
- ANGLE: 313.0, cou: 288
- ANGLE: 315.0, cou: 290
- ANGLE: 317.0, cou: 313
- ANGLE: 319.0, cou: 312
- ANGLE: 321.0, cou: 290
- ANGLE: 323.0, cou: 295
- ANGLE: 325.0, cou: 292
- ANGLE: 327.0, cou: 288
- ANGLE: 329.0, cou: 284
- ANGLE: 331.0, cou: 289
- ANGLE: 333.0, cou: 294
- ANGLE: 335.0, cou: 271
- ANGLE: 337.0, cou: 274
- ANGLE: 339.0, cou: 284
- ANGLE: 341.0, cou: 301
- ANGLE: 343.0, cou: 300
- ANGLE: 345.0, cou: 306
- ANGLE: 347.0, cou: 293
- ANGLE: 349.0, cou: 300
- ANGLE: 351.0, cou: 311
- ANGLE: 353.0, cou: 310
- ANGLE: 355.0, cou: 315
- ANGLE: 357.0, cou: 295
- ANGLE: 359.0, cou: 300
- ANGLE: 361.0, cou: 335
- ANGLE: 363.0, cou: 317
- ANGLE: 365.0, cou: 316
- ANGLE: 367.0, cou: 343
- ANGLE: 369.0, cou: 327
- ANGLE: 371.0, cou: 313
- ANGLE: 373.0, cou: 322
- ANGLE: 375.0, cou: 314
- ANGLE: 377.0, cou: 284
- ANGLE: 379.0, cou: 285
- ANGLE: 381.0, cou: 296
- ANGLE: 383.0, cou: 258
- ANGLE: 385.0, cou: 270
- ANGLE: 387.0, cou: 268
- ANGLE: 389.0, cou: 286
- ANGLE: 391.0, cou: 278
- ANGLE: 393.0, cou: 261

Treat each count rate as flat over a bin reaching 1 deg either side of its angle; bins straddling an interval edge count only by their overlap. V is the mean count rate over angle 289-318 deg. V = 285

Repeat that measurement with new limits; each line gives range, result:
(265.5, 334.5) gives 284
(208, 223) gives 227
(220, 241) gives 249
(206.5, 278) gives 256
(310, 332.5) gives 293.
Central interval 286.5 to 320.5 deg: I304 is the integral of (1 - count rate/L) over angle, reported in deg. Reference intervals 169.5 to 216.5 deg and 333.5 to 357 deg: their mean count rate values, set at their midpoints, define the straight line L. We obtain -2.5 deg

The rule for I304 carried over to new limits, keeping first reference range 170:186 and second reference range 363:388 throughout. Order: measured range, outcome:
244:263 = -2.1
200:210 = 1.0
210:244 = -2.9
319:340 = -0.8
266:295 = -2.7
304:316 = -1.1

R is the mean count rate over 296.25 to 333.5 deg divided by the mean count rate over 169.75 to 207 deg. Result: 1.72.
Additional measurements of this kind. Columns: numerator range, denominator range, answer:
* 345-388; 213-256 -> 1.21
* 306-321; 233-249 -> 1.16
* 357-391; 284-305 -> 1.11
